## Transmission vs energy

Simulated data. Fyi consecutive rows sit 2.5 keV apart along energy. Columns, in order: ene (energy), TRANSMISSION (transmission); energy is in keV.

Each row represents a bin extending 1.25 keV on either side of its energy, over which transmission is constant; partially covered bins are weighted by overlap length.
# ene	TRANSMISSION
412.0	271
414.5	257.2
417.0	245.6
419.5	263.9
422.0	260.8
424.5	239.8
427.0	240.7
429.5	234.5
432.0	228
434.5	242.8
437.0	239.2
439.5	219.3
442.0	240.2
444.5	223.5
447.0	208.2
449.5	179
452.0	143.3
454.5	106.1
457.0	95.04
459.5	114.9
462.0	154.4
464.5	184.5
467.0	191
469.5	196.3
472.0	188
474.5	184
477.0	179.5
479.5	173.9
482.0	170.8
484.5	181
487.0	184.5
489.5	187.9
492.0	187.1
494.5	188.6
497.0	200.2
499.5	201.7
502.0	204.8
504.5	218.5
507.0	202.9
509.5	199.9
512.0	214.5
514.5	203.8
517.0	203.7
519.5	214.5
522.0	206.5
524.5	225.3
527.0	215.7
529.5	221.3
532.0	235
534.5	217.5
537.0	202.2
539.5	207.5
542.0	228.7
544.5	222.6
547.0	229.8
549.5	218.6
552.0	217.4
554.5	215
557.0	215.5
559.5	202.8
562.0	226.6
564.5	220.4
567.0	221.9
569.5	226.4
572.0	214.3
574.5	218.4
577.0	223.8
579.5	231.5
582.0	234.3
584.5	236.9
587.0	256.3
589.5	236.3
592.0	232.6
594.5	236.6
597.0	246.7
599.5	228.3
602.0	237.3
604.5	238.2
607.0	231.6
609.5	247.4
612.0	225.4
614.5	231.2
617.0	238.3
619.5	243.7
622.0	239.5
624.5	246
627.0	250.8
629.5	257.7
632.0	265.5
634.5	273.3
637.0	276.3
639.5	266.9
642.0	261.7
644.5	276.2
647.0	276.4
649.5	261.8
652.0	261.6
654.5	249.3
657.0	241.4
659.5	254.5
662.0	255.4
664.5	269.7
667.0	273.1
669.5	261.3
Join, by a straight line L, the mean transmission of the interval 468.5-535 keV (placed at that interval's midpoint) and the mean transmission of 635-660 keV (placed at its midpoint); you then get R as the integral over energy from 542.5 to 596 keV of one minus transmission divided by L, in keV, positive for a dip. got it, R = 0.8 keV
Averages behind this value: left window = 200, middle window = 226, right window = 263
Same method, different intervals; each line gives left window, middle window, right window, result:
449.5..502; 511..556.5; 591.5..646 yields -3.2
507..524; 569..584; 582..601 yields 0.5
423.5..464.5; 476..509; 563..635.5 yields 2.6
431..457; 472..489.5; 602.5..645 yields 2.4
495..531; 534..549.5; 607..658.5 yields 0.1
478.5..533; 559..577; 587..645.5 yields 0.6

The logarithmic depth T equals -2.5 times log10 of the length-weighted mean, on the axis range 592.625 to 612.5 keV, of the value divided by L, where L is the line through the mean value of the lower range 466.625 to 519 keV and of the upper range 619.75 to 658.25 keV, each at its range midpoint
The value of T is 0.03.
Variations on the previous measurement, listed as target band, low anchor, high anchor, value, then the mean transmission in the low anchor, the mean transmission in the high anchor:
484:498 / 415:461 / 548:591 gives 0.14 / 207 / 225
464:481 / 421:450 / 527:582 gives 0.22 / 231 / 220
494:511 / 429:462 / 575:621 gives 0.02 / 188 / 236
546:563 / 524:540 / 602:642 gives 0.04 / 218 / 249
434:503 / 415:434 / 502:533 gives 0.24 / 245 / 213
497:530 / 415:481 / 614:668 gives 0.05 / 200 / 258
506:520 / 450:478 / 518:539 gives -0.02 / 158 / 217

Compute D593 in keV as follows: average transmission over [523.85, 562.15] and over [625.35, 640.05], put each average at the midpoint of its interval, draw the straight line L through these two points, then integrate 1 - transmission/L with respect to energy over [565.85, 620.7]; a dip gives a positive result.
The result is 2.39 keV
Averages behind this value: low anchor 219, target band 234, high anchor 264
